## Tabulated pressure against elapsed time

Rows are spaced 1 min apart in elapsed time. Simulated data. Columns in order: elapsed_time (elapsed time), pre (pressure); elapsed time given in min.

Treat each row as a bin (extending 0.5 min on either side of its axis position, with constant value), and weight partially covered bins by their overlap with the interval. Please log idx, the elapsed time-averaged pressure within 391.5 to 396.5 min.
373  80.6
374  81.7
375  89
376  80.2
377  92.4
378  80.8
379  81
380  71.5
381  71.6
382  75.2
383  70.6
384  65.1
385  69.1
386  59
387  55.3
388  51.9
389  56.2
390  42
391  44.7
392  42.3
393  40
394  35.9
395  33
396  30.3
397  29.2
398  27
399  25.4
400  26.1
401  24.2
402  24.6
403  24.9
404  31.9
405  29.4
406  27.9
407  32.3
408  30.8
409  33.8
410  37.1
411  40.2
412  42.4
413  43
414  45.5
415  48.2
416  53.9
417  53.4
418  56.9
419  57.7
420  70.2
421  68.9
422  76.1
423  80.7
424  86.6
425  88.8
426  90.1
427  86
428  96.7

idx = 36.3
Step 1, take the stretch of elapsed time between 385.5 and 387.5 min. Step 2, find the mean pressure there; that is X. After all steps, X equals 57.1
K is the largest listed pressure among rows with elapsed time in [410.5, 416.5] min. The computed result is 53.9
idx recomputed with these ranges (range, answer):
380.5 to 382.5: 73.4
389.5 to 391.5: 43.4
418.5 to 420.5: 64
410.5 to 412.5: 41.3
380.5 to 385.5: 70.3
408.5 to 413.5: 39.3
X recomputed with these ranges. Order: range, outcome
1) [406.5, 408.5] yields 31.5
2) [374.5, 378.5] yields 85.6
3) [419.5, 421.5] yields 69.6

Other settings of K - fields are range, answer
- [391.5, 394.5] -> 42.3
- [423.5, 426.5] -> 90.1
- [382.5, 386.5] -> 70.6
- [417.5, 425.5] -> 88.8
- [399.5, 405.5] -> 31.9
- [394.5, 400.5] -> 33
